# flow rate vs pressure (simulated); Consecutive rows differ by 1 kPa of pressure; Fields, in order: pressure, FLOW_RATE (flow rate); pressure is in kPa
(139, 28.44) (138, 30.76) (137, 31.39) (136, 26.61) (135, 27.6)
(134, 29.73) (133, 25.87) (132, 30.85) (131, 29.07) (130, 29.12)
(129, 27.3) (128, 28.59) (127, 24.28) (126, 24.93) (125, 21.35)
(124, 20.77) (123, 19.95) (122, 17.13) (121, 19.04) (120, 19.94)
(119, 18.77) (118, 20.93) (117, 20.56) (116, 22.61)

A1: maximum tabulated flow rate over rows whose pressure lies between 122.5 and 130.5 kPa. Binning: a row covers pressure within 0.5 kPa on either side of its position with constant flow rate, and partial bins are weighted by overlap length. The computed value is 29.12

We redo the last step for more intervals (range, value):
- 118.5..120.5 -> 19.94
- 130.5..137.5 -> 31.39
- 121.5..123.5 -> 19.95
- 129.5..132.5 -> 30.85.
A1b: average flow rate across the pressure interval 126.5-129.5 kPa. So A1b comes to 26.7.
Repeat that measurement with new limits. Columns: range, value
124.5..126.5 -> 23.1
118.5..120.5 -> 19.4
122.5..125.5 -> 20.7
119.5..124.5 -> 19.4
